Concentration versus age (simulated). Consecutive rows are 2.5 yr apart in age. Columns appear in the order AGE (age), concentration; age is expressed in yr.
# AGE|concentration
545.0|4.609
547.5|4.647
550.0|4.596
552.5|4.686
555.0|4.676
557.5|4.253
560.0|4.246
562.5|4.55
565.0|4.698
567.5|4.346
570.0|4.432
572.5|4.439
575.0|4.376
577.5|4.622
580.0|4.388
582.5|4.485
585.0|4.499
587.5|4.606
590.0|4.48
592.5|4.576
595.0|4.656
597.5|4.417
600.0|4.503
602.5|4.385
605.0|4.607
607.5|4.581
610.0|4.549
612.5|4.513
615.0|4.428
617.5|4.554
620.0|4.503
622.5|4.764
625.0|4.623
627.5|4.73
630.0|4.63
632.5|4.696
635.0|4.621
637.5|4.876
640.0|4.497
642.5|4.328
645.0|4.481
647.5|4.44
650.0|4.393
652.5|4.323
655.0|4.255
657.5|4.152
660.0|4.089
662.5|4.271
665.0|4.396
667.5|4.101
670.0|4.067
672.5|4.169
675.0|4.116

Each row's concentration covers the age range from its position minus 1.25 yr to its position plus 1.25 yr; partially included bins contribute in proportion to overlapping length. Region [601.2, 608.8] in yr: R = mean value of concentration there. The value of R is 4.52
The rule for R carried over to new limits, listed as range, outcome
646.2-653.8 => 4.39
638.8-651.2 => 4.43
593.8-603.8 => 4.49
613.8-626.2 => 4.57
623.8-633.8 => 4.67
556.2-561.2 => 4.25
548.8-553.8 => 4.64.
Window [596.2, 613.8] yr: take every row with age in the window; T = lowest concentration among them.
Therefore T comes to 4.385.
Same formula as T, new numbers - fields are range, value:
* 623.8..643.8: 4.328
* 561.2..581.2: 4.346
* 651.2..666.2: 4.089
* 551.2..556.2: 4.676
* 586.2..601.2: 4.417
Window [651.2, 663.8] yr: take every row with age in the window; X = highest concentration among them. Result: 4.323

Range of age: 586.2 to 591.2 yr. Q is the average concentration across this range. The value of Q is 4.54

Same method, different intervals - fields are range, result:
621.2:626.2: 4.69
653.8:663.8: 4.19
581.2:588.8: 4.53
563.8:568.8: 4.52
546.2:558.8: 4.57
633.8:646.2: 4.56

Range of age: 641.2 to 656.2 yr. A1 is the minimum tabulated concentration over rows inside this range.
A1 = 4.255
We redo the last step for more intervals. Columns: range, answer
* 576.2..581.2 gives 4.388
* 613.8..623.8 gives 4.428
